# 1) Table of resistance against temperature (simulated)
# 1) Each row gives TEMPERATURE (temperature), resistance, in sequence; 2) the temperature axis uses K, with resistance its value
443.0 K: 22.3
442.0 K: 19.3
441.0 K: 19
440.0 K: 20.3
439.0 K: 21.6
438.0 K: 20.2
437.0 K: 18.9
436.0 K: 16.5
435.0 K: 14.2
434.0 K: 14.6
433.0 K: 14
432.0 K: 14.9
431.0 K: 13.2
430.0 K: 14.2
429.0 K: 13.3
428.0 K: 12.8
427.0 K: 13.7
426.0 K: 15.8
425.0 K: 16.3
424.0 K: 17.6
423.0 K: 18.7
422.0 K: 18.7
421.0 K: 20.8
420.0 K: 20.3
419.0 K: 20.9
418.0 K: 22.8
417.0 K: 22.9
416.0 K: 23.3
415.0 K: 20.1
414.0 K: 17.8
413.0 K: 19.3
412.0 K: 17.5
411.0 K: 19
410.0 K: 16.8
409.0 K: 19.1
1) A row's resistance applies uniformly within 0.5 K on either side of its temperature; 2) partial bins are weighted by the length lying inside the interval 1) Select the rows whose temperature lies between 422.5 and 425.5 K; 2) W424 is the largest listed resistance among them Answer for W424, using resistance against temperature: 18.7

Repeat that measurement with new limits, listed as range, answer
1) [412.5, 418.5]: 23.3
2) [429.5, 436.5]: 16.5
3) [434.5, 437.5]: 18.9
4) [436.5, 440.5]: 21.6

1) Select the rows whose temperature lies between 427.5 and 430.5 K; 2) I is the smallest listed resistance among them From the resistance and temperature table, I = 12.8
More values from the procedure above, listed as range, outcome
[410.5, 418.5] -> 17.5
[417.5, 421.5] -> 20.3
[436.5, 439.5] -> 18.9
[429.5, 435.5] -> 13.2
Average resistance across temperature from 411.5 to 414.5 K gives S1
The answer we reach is 18.2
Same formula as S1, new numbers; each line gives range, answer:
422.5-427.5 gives 16.4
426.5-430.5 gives 13.5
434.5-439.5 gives 18.3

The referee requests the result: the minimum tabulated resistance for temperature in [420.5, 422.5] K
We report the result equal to 18.7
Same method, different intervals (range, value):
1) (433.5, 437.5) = 14.2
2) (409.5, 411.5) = 16.8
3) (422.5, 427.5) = 13.7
